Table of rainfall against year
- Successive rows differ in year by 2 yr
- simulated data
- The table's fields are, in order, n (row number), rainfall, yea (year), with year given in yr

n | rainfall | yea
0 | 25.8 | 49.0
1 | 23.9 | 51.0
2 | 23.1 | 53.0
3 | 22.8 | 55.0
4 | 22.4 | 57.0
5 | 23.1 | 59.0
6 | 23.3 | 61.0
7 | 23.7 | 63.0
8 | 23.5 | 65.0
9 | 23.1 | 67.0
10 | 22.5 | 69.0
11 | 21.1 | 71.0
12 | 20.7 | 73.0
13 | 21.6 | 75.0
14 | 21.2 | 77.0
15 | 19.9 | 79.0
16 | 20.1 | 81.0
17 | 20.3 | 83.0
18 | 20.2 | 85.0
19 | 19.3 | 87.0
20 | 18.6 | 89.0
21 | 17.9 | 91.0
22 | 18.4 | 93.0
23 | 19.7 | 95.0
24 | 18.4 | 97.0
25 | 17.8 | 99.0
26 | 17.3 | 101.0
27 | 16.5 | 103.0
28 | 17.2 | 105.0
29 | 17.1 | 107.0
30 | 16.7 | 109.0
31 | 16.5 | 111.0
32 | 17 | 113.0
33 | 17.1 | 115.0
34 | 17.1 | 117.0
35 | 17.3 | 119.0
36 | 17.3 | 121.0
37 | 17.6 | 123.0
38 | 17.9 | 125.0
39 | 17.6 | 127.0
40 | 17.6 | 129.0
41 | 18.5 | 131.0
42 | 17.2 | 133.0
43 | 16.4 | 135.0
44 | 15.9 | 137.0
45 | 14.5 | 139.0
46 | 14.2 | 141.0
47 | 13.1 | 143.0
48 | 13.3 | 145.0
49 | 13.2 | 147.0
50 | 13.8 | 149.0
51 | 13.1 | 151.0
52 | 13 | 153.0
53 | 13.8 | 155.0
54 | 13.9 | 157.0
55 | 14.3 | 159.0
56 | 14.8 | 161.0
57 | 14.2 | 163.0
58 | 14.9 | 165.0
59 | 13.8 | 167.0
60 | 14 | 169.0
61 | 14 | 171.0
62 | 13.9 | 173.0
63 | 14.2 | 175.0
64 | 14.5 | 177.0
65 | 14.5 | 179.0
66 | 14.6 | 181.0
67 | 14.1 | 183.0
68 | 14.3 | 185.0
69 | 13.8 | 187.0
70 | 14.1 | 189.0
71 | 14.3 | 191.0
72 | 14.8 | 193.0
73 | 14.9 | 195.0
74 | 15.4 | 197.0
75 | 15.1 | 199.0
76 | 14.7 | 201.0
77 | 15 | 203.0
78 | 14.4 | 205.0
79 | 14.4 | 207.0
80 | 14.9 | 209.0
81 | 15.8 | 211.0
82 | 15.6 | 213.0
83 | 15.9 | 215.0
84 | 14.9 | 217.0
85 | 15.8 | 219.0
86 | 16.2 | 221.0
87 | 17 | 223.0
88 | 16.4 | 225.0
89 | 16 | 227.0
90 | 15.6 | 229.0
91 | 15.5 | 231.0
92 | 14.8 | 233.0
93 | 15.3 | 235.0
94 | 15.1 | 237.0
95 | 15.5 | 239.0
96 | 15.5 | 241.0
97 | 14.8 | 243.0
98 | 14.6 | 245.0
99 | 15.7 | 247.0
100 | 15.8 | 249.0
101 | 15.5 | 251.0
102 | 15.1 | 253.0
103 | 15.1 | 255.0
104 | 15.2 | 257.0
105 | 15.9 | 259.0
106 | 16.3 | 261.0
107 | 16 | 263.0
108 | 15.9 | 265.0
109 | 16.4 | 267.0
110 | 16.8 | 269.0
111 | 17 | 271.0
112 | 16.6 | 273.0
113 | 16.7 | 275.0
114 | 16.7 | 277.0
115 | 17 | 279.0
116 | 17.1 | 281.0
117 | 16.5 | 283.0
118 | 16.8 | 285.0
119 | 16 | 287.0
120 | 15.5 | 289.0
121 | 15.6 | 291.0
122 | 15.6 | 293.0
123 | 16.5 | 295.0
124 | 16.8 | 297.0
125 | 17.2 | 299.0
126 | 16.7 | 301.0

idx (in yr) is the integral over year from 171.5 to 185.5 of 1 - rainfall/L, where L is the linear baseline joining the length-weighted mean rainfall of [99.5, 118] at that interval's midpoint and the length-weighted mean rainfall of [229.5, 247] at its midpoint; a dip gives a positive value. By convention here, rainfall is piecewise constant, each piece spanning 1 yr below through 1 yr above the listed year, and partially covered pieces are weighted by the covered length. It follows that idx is 1.50 yr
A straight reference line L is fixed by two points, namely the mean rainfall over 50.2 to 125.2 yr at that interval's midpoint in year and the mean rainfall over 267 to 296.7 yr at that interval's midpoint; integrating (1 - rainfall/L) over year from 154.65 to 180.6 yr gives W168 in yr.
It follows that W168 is 5.9 yr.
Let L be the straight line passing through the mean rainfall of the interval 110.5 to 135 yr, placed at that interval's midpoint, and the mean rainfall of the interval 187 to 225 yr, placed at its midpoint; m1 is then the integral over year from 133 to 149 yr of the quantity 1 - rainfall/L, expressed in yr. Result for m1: 2.3 yr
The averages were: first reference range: 17.4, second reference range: 15.2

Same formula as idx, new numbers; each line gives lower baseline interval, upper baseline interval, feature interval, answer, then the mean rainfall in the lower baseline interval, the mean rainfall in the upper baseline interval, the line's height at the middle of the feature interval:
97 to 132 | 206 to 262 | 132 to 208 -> 9.7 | 17.3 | 15.5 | 16.5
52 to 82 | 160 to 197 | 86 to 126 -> 3.6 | 22.1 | 14.3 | 19.4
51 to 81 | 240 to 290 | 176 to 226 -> 8.3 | 22.3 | 16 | 18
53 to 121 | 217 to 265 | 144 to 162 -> 4.3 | 19.7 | 15.6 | 17.9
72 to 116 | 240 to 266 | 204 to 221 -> 1.1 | 18.6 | 15.5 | 16.3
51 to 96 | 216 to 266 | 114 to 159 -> 8.4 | 21.3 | 15.6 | 19.1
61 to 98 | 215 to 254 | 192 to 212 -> 2.0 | 20.6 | 15.5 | 16.6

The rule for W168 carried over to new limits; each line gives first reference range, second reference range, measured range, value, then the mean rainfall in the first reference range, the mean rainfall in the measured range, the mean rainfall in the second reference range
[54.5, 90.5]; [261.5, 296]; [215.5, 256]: 4.5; 21.5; 15.5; 16.4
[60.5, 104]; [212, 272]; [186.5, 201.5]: 2.1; 20.2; 14.7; 15.7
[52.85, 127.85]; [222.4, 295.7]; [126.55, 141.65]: 1.7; 19.5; 16.5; 15.9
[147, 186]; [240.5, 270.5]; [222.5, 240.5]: -0.5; 14.1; 15.6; 15.7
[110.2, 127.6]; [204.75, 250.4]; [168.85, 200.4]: 3.4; 17.3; 14.4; 15.5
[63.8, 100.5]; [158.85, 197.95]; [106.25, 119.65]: 1.0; 20.2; 17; 14.4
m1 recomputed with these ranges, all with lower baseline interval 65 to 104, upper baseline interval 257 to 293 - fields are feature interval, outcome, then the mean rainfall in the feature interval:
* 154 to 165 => 2.5 yr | 14.3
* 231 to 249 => 1.9 yr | 15.2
